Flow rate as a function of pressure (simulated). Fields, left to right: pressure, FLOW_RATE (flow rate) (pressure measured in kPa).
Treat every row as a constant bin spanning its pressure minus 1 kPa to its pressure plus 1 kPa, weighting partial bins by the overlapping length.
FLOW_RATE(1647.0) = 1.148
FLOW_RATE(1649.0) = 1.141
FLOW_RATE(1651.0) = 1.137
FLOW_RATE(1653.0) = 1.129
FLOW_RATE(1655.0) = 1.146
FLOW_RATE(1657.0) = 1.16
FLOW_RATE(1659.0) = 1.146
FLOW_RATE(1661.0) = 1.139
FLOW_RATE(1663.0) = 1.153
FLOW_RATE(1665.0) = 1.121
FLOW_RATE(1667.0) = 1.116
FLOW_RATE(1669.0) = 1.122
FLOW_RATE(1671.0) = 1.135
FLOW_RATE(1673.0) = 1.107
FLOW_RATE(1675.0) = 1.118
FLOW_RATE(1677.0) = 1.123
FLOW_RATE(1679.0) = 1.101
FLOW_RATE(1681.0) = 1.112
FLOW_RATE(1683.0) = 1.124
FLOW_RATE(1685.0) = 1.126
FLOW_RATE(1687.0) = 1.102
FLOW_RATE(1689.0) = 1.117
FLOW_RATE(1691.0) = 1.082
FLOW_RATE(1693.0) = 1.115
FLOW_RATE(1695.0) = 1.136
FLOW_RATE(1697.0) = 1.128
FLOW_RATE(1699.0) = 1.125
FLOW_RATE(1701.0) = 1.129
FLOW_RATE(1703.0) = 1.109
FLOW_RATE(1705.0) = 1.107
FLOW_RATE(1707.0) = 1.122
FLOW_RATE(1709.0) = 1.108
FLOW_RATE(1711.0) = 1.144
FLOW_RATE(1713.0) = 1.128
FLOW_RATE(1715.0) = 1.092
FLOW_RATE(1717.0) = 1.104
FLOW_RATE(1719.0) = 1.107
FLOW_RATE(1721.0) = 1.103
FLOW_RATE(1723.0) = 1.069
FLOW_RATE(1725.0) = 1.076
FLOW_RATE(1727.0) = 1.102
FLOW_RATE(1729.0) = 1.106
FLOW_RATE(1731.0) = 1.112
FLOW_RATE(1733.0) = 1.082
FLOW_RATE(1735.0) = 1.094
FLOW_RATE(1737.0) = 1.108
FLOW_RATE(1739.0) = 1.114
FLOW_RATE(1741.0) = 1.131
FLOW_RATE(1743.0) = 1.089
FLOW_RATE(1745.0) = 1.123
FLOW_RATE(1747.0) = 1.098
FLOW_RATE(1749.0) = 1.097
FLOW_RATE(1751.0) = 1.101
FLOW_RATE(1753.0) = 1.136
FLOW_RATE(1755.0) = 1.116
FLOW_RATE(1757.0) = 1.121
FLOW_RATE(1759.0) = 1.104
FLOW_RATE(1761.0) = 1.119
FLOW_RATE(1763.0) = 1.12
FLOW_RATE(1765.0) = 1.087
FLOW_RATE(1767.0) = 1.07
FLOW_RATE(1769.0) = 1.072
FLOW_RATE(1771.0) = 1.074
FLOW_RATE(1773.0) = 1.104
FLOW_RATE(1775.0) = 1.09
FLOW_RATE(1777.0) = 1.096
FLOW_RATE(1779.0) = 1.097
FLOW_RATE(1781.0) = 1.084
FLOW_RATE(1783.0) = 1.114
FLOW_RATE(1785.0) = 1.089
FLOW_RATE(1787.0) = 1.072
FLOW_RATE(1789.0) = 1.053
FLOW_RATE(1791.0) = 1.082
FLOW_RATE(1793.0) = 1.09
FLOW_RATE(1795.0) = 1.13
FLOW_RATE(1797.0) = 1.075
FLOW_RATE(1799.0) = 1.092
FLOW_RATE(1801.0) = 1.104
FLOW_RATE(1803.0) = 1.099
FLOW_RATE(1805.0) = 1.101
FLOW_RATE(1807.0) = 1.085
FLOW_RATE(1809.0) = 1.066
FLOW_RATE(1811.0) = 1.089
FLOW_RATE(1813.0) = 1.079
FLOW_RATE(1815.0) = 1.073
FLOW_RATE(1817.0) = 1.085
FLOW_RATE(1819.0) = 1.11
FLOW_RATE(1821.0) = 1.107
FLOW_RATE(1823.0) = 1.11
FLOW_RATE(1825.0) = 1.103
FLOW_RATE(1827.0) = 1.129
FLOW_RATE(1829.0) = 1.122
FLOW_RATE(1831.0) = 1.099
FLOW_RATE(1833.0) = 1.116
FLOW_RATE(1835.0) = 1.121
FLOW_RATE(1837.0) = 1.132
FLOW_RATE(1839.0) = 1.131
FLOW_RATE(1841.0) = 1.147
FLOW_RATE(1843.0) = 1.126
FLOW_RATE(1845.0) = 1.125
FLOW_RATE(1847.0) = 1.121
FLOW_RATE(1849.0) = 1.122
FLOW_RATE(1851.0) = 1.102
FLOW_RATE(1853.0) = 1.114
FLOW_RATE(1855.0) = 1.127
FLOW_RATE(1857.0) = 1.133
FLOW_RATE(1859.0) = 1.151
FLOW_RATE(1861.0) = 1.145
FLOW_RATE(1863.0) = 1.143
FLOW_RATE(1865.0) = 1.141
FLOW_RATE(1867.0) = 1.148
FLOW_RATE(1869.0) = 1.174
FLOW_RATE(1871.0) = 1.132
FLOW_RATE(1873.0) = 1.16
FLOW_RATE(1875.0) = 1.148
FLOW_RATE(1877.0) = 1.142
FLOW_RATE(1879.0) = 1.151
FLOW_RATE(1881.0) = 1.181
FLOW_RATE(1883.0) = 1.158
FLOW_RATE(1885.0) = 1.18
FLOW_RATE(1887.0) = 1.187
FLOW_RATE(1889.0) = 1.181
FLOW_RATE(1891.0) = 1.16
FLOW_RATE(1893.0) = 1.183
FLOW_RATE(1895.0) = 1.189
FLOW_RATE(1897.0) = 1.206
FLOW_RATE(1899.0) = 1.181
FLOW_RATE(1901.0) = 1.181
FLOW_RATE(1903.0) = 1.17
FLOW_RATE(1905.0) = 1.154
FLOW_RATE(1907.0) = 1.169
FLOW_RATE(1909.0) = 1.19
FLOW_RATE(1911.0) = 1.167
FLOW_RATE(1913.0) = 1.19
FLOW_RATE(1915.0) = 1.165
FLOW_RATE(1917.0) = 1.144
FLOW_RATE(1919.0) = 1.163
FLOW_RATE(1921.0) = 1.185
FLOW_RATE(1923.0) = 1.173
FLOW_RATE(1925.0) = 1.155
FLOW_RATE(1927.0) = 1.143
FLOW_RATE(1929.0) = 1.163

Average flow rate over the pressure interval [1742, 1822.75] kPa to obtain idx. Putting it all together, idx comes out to 1.09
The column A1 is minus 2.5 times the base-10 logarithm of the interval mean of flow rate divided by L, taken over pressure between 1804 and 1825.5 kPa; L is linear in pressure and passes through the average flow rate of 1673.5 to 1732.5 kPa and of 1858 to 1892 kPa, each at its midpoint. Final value 0.05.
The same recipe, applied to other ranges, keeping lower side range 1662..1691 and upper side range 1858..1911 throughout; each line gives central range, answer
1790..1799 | 0.05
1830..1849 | 0.03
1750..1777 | 0.04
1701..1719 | 0.01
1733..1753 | 0.03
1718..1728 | 0.04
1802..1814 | 0.06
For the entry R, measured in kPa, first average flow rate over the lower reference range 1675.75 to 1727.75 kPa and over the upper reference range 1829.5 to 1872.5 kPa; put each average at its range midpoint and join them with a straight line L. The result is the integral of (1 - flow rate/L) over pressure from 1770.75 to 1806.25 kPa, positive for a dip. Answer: 1.0 kPa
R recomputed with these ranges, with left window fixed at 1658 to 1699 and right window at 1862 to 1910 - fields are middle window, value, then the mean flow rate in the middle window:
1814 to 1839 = 1.0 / 1.11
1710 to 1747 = 0.9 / 1.1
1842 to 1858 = 0.5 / 1.12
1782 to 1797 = 0.7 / 1.09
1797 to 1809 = 0.6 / 1.09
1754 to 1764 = 0.2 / 1.12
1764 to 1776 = 0.6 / 1.08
